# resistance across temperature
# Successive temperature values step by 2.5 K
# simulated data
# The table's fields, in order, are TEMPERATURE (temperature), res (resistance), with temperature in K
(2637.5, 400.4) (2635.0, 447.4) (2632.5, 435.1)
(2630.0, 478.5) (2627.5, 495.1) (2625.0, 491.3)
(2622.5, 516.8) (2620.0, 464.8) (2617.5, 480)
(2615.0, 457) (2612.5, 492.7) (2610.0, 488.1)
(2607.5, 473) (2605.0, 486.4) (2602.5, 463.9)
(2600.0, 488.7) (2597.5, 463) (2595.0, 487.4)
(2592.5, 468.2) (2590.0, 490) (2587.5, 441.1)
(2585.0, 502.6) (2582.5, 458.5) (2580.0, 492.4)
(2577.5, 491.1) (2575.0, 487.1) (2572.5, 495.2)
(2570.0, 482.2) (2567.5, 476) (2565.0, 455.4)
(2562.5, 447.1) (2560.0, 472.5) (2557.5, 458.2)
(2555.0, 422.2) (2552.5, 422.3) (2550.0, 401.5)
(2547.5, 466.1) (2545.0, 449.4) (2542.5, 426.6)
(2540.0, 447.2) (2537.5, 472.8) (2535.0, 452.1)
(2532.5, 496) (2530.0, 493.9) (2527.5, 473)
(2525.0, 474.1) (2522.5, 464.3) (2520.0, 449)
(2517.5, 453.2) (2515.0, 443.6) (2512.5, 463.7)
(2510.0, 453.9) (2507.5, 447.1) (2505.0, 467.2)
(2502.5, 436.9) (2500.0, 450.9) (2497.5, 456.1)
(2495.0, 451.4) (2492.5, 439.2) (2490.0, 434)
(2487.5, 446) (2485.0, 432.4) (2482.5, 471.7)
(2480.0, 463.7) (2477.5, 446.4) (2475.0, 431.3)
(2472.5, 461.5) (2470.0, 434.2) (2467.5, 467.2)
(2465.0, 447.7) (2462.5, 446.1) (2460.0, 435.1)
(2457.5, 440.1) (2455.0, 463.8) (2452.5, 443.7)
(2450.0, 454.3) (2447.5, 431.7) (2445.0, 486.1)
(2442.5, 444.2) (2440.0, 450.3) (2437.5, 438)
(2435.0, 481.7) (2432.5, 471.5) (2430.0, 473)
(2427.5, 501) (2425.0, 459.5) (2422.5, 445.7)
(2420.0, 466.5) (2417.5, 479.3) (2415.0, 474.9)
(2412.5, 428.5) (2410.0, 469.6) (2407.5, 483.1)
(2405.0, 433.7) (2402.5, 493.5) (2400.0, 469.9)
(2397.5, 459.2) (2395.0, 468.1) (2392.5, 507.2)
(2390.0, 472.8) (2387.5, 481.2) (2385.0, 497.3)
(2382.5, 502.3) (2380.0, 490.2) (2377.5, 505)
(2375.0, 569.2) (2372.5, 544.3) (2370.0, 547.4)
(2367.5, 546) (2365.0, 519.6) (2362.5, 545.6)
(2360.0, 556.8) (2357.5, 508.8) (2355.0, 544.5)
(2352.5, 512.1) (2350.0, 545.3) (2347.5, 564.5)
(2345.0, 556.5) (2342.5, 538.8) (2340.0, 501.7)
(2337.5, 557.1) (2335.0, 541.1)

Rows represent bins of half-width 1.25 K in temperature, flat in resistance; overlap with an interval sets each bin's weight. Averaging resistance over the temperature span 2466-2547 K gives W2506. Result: 455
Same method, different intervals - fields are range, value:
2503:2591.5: 462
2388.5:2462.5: 463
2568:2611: 480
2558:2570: 464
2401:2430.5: 467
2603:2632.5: 481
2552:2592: 469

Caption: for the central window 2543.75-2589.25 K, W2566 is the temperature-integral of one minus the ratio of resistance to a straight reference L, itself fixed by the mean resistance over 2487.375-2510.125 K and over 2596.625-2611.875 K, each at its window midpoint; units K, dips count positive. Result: 0.5 K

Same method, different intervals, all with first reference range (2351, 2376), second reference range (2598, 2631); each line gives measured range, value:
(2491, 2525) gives 3.6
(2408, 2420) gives 1.4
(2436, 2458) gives 2.9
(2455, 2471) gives 2.2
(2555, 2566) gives 0.9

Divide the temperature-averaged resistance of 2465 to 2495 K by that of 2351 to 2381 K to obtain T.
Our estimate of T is 0.84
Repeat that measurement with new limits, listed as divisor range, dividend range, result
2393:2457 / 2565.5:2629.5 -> 1.04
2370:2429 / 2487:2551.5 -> 0.94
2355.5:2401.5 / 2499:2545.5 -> 0.90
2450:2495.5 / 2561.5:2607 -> 1.06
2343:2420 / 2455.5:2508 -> 0.89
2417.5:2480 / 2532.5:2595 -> 1.02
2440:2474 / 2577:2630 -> 1.07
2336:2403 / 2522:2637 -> 0.90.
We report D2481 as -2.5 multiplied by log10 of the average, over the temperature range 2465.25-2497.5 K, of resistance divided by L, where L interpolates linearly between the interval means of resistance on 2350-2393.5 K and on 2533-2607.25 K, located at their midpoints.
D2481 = 0.096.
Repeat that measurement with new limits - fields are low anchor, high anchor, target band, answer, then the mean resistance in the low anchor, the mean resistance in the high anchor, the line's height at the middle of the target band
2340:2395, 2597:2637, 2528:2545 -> 0.06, 525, 475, 491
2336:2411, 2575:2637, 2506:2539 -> 0.06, 513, 476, 490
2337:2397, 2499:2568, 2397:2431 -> 0.08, 523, 455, 504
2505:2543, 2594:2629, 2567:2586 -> -0.03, 462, 482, 474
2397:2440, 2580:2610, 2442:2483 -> 0.04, 466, 476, 469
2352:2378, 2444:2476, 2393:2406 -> 0.08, 538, 449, 506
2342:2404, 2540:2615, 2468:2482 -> 0.10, 517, 467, 492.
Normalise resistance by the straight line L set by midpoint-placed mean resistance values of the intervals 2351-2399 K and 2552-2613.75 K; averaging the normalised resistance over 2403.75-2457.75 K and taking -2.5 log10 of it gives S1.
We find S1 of 0.10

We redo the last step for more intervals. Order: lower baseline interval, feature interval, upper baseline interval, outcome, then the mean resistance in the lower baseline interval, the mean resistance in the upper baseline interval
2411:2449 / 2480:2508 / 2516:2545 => 0.032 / 462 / 463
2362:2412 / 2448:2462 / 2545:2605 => 0.094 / 499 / 467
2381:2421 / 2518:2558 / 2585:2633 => 0.053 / 474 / 478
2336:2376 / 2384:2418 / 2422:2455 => 0.055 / 541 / 461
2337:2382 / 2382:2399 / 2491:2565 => 0.081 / 535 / 453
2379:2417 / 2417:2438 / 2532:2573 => 0.005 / 475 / 454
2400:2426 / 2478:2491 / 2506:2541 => 0.033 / 464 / 463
